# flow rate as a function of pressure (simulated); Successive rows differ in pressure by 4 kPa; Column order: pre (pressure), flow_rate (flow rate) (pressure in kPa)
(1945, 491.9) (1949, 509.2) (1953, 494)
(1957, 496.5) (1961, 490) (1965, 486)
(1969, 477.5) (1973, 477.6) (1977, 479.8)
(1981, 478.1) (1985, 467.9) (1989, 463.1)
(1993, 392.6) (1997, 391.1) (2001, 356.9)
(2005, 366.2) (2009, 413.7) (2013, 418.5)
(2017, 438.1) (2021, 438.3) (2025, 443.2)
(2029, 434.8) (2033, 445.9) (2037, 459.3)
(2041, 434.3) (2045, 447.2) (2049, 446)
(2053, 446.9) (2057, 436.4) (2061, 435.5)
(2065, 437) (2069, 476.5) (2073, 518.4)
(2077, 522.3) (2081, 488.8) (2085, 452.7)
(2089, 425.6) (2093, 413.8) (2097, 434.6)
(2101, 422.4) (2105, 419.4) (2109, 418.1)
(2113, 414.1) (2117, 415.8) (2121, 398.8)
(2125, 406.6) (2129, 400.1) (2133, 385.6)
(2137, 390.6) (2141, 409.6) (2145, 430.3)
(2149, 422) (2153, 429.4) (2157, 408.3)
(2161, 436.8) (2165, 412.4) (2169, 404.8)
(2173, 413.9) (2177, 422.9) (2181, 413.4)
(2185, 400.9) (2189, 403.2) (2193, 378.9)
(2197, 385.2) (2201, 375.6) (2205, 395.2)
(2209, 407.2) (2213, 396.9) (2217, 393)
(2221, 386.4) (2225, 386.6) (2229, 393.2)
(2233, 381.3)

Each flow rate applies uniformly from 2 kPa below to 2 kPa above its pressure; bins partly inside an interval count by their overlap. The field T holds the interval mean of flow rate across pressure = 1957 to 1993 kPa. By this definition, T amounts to 474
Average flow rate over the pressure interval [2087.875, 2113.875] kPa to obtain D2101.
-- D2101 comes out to 421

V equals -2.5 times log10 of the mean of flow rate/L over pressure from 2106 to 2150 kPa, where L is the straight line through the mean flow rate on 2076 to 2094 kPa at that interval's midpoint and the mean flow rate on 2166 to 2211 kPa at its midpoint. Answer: 0.07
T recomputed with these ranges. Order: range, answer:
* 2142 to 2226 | 405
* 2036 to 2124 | 443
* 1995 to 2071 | 430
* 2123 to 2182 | 412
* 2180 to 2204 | 392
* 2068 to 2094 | 473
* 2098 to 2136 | 409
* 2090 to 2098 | 423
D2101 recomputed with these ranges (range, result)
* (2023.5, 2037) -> 444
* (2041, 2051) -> 444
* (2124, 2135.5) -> 396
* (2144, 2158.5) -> 422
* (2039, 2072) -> 447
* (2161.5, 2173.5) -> 413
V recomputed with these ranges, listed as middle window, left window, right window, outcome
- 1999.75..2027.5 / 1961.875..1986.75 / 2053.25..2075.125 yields 0.142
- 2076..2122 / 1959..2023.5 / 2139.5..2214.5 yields -0.033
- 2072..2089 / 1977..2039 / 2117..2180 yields -0.158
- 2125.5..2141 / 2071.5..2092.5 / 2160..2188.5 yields 0.118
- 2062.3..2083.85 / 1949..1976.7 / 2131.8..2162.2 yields -0.097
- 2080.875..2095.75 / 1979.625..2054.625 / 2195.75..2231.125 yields -0.059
